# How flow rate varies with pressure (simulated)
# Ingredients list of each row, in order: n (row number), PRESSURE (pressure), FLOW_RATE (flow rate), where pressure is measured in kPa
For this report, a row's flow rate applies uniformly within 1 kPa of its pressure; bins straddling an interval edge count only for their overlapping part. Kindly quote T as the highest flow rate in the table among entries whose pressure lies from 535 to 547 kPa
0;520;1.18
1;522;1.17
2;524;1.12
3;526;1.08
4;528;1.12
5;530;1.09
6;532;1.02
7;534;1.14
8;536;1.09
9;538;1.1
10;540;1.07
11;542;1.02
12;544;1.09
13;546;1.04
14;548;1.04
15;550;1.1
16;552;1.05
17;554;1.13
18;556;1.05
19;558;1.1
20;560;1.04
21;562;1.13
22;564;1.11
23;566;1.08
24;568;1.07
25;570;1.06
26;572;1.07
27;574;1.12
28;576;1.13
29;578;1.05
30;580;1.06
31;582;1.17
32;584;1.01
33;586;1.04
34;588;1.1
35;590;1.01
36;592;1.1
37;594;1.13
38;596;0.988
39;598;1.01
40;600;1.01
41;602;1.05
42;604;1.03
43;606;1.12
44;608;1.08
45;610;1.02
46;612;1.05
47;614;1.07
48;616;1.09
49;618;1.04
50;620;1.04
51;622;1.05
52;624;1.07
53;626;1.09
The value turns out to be 1.1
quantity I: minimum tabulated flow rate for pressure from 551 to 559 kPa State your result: 1.05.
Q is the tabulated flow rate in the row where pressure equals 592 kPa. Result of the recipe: 1.1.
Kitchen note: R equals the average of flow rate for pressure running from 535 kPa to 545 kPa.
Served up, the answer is 1.07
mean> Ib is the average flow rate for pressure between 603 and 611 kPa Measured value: 1.06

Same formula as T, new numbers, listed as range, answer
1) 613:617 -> 1.09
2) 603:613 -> 1.12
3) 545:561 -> 1.13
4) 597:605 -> 1.05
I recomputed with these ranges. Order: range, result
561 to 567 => 1.08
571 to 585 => 1.01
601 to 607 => 1.03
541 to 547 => 1.02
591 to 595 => 1.1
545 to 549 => 1.04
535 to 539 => 1.09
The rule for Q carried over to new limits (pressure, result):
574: 1.12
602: 1.05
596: 0.988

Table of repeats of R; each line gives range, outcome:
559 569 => 1.09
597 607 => 1.04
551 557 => 1.08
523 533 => 1.09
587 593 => 1.07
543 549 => 1.06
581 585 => 1.09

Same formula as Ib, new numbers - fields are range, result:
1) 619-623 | 1.04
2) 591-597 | 1.07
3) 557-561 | 1.07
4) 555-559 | 1.08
